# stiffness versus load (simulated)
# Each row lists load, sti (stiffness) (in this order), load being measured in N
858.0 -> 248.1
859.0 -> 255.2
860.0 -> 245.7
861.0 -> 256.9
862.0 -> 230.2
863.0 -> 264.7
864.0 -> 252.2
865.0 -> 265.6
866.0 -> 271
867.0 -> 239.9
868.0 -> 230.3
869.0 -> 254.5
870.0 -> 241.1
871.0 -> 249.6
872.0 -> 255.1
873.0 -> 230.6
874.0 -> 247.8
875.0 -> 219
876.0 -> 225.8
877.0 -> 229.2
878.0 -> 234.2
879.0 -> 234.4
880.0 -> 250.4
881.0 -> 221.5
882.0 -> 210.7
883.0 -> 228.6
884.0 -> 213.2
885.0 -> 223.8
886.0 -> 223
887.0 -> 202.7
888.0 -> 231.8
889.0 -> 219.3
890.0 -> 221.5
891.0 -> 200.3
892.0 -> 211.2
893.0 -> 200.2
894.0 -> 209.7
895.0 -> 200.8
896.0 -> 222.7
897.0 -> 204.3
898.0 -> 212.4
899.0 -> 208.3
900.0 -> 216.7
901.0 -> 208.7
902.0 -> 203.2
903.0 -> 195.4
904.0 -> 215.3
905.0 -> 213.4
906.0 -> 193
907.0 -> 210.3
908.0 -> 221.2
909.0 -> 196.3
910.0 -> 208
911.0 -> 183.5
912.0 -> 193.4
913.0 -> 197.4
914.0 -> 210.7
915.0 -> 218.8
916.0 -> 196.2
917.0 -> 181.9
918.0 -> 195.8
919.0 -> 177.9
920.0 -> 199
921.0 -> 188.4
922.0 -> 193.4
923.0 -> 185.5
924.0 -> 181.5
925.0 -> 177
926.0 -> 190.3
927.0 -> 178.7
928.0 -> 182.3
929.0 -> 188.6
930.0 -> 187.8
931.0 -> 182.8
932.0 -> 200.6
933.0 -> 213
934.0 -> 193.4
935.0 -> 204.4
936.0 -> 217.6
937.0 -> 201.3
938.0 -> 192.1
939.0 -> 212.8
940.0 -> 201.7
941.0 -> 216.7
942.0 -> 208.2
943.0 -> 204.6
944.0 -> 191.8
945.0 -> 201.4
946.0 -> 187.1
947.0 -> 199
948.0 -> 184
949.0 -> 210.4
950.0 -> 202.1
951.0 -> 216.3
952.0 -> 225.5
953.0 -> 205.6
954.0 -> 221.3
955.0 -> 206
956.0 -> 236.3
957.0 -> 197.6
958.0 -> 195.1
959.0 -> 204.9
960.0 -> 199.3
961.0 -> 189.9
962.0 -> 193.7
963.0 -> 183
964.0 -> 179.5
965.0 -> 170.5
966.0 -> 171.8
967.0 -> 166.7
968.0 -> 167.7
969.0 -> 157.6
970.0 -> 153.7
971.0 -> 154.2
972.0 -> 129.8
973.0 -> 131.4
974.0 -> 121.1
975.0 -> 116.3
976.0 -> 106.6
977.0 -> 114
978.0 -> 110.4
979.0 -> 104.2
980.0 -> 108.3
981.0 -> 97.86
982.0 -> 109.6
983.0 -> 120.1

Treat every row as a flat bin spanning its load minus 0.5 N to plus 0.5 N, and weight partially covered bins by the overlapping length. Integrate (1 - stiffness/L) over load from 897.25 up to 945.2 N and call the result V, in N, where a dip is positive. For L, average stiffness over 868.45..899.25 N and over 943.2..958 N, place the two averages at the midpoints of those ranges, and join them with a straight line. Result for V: 3.3 N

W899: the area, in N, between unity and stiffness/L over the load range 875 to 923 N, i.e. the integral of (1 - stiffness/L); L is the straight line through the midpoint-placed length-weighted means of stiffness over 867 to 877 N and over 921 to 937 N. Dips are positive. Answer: 1.6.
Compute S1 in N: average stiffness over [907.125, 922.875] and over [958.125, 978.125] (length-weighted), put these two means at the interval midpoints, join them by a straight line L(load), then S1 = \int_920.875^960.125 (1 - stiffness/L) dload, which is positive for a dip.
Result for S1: -4.9 N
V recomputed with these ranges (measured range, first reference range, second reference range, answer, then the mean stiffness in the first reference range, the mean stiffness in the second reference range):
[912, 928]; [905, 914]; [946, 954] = 0.9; 202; 206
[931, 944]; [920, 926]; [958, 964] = -1.0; 187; 193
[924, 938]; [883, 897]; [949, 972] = 0.5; 214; 190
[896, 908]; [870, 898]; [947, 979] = 0.2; 223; 174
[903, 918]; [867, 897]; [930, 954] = 0.9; 226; 203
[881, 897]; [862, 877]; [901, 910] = 0.7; 245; 206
